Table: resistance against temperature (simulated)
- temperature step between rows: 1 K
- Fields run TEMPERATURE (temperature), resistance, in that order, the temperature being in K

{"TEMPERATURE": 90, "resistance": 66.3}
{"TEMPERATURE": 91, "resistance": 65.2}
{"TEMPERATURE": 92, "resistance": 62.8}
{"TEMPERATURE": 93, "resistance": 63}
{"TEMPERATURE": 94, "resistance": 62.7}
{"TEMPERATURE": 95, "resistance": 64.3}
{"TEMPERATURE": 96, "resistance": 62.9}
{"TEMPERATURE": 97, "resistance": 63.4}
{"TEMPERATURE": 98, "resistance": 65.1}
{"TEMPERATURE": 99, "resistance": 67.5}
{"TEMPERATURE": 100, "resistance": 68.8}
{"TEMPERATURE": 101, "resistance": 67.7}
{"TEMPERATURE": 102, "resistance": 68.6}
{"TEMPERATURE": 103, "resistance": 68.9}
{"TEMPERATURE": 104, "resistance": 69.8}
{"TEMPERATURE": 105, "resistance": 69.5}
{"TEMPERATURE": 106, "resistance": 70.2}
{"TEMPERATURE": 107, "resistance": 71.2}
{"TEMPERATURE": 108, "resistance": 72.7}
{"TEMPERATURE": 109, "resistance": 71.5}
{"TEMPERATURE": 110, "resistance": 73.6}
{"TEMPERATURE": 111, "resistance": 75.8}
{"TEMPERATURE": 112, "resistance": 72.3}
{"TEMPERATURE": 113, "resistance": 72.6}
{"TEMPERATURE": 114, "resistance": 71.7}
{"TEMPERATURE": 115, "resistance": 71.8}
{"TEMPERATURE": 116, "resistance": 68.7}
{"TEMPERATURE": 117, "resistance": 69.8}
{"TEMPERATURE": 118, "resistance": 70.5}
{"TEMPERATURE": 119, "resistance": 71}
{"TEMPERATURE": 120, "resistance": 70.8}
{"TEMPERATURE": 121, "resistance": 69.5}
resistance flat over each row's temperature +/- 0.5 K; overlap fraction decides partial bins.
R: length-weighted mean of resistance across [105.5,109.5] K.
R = 71.4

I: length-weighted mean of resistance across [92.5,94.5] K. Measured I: 62.9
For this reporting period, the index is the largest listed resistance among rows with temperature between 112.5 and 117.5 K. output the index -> 72.6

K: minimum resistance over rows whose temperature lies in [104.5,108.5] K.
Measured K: 69.5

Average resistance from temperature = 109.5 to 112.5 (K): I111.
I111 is 73.9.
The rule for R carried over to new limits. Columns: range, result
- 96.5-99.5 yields 65.3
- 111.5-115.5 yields 72.1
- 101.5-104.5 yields 69.1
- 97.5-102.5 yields 67.5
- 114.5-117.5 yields 70.1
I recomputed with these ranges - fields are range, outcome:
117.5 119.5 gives 70.8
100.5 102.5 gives 68.2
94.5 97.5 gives 63.5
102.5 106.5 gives 69.6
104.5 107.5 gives 70.3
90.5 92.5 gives 64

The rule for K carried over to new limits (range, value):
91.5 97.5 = 62.7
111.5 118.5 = 68.7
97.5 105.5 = 65.1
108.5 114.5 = 71.5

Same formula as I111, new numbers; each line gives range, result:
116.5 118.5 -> 70.2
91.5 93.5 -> 62.9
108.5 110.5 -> 72.5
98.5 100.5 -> 68.2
